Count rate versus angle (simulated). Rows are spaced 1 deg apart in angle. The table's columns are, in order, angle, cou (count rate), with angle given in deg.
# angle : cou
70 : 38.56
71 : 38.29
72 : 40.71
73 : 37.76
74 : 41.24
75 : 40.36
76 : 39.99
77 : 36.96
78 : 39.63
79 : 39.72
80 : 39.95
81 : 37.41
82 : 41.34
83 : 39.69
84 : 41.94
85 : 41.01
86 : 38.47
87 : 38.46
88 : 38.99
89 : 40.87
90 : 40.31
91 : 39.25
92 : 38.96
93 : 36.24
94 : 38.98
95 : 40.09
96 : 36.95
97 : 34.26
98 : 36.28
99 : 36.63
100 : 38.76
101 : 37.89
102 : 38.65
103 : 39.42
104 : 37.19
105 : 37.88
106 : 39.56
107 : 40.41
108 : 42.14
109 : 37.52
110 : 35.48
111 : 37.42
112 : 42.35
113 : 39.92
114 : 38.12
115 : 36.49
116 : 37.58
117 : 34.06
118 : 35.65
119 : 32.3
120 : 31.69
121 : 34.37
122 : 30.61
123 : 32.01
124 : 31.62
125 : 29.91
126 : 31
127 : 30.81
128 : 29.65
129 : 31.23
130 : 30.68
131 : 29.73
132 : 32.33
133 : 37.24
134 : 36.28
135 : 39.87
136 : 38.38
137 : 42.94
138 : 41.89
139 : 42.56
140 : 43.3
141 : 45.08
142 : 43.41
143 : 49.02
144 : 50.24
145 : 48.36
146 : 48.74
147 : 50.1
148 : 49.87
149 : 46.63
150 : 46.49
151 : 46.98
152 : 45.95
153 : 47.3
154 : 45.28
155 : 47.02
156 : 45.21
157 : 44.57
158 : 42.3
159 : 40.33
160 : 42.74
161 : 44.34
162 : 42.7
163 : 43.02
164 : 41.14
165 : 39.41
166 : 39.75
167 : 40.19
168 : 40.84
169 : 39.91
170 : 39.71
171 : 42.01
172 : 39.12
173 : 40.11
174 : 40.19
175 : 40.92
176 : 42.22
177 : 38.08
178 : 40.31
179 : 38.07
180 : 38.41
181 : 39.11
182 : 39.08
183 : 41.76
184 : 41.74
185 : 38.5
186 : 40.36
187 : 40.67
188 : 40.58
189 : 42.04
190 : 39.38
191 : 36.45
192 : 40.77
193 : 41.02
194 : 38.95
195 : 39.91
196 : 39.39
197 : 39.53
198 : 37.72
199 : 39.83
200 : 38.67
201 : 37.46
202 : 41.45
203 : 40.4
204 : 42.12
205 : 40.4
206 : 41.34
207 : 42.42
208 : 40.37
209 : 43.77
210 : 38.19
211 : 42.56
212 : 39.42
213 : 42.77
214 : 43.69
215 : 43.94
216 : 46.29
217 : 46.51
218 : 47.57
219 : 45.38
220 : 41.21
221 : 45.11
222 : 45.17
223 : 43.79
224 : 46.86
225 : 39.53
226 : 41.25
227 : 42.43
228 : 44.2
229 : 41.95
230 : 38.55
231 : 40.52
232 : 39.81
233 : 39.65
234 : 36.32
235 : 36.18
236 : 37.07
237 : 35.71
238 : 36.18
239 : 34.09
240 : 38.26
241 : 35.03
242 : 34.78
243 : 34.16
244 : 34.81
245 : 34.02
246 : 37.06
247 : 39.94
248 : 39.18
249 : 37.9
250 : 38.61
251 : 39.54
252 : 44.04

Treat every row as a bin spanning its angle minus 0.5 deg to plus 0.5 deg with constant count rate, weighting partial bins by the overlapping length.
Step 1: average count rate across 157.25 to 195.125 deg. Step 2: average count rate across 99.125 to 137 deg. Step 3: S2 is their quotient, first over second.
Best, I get 1.13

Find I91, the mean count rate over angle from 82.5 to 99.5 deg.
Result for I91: 38.7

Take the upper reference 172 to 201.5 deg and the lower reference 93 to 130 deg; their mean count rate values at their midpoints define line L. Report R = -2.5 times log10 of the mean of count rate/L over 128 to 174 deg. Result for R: -0.12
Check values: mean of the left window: 35.9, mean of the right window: 39.7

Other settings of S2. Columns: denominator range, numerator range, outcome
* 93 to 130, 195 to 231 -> 1.17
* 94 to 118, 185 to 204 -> 1.05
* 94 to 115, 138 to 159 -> 1.20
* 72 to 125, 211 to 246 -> 1.07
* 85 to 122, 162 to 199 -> 1.06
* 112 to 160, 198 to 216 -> 1.04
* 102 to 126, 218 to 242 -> 1.11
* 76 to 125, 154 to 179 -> 1.10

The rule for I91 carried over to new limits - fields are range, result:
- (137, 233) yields 42.3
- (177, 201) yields 39.6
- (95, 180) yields 39.6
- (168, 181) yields 39.9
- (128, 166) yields 42.6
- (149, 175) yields 42.7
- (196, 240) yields 41.1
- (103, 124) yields 36.6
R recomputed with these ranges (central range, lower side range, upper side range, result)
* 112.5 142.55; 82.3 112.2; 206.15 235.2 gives 0.11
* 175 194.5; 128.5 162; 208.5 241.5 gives 0.06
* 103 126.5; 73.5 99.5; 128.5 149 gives 0.13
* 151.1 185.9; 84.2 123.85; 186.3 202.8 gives -0.07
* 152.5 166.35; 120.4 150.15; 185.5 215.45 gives -0.10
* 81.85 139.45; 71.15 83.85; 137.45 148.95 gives 0.17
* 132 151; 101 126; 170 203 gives -0.17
